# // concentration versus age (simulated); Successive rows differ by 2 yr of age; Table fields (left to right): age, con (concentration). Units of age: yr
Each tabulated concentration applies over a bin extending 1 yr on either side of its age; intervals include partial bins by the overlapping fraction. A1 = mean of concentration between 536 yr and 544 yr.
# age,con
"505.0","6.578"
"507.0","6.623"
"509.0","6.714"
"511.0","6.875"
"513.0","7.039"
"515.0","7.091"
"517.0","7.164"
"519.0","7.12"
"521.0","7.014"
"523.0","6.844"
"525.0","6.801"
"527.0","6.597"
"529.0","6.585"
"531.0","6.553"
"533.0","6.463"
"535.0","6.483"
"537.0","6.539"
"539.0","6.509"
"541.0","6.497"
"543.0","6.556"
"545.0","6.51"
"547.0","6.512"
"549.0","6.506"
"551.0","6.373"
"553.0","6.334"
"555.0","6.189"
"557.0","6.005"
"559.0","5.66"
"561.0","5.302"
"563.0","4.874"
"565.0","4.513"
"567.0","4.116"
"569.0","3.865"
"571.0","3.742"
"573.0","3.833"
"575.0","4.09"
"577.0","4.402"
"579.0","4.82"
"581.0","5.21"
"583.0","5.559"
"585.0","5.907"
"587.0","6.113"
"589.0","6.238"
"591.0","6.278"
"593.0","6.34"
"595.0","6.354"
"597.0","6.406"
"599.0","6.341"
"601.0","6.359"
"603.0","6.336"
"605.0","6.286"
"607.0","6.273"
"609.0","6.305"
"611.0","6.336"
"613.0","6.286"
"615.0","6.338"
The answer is 6.53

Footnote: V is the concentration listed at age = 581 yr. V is 5.21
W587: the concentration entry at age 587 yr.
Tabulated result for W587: 6.113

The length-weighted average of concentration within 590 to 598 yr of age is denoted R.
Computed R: 6.34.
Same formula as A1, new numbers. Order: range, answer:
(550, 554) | 6.35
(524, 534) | 6.6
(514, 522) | 7.1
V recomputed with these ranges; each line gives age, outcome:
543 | 6.556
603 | 6.336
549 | 6.506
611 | 6.336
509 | 6.714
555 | 6.189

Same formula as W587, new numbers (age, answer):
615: 6.338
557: 6.005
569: 3.865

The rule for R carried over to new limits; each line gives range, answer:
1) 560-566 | 4.9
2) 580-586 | 5.56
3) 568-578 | 3.99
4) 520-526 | 6.89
